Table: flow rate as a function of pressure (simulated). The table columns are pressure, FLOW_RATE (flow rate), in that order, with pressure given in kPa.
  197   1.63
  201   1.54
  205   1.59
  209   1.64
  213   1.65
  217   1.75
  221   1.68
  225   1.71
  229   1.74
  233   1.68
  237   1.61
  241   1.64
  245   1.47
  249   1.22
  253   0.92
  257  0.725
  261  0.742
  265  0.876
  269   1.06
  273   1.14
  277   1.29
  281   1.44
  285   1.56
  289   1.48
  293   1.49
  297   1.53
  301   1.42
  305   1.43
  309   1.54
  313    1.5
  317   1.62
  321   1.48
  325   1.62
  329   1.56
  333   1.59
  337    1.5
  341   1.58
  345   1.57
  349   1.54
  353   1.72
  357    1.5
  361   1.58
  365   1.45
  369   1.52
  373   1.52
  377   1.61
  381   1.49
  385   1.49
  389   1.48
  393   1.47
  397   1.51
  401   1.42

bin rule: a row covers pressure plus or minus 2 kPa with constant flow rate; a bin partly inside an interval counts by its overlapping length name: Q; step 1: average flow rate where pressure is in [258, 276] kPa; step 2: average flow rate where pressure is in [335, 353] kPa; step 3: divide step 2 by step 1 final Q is 1.6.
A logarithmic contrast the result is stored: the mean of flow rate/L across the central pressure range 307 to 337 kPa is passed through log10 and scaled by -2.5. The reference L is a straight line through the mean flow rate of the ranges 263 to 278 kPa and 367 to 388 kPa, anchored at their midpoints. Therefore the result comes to -0.20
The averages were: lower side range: 1.08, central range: 1.55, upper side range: 1.52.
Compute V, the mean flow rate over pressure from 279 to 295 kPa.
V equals 1.49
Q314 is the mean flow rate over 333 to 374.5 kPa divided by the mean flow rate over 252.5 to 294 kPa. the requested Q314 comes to 1.3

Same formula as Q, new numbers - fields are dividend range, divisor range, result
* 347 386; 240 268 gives 1.45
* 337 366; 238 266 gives 1.41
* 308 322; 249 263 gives 1.80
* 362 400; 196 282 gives 1.08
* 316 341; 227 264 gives 1.21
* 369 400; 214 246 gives 0.91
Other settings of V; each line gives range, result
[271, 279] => 1.21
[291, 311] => 1.48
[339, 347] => 1.58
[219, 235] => 1.7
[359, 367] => 1.52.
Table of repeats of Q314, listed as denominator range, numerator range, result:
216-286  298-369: 1.15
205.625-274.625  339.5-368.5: 1.14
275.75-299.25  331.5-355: 1.08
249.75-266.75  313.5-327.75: 1.85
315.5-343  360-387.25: 0.97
